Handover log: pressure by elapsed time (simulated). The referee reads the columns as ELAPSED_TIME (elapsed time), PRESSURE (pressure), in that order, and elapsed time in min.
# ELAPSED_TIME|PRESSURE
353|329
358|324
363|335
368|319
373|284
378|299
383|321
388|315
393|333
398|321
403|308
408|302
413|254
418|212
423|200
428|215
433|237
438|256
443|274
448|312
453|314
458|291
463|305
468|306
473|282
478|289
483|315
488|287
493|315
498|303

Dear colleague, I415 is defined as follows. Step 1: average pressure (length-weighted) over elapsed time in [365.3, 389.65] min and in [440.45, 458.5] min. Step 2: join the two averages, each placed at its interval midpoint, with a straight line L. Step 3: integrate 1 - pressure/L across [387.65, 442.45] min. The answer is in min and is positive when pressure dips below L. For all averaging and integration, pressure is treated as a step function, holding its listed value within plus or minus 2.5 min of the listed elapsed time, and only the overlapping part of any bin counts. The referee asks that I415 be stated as 6.5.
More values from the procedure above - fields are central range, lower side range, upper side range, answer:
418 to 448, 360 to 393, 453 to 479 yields 6.2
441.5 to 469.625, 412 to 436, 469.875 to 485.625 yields -3.8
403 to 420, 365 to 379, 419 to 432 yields -2.1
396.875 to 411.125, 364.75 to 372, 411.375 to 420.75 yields -3.1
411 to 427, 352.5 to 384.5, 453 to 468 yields 4.5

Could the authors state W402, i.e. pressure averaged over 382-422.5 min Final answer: 290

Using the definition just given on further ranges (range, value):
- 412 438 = 225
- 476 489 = 298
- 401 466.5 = 268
